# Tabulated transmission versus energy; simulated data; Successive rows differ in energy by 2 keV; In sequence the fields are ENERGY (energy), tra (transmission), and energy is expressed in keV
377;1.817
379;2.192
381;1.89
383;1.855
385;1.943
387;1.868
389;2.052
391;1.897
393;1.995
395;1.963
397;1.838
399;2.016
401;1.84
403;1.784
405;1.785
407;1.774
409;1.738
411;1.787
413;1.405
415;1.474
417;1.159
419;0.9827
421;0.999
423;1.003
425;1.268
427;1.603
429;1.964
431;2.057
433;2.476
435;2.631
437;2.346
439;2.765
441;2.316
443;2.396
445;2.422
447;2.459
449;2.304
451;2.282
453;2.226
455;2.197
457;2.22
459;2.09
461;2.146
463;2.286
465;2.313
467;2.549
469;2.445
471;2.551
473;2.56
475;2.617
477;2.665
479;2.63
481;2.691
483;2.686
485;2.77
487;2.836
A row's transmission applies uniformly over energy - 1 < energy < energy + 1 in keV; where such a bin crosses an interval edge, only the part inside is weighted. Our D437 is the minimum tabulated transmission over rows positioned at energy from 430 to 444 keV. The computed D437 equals 2.057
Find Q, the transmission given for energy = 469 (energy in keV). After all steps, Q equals 2.445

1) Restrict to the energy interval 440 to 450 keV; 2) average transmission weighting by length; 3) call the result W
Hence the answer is 2.38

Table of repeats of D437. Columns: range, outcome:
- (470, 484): 2.551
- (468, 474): 2.445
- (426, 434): 1.603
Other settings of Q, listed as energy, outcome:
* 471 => 2.551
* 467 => 2.549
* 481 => 2.691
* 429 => 1.964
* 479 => 2.63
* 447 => 2.459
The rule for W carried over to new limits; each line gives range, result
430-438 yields 2.38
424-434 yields 1.87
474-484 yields 2.66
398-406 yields 1.86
